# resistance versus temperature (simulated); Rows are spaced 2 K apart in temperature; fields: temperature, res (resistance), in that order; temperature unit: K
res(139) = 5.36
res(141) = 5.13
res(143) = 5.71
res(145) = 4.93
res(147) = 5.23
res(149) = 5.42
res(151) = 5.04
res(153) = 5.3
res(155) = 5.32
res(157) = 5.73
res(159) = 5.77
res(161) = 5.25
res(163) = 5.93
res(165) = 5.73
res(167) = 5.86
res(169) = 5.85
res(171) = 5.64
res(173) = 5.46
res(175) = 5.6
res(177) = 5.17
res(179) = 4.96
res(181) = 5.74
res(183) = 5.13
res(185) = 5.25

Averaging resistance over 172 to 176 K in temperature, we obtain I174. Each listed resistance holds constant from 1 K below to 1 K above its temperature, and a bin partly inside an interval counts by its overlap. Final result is 5.53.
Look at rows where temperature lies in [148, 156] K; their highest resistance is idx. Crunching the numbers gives 5.42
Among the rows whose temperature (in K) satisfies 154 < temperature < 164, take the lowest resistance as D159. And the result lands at 5.25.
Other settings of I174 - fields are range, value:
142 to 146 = 5.32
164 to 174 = 5.71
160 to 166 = 5.64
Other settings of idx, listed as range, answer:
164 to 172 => 5.86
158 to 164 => 5.93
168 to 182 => 5.85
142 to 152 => 5.71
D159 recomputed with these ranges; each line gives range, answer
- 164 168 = 5.73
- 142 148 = 4.93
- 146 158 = 5.04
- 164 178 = 5.17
